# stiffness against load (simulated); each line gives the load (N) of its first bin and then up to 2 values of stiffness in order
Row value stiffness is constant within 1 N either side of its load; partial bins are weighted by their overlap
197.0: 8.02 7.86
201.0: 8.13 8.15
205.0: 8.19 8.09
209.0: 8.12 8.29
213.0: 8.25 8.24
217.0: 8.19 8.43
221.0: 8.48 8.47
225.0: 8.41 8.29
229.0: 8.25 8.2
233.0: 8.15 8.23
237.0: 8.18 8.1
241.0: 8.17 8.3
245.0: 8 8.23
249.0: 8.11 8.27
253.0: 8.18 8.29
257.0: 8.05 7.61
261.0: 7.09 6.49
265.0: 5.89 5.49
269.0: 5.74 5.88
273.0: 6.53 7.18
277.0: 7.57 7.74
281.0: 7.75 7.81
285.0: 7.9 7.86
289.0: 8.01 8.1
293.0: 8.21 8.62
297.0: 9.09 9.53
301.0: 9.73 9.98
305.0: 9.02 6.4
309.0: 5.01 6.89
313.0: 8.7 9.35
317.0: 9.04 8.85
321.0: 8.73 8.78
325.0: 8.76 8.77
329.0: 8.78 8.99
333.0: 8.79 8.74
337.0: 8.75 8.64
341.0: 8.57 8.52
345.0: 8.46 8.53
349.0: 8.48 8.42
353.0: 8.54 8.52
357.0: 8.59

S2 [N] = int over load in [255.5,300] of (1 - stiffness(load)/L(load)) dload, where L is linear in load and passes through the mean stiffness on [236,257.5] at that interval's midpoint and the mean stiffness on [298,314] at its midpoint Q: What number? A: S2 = 3.8 N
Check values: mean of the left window 8.17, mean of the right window 8.16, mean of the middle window 7.47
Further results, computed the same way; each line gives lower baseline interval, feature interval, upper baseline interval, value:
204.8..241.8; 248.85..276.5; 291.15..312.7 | 4.1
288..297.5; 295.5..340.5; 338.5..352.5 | -0.9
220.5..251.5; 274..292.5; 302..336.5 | 1.3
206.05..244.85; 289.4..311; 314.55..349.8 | 0.8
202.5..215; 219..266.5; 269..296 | -0.3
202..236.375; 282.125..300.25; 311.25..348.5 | 0.4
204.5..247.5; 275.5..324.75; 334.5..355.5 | 1.0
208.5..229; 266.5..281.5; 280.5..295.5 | 2.5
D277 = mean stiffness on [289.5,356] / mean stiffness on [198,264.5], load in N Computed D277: 1.06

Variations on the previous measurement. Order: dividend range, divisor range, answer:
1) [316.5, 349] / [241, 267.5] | 1.15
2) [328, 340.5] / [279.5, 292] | 1.11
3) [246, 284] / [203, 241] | 0.88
